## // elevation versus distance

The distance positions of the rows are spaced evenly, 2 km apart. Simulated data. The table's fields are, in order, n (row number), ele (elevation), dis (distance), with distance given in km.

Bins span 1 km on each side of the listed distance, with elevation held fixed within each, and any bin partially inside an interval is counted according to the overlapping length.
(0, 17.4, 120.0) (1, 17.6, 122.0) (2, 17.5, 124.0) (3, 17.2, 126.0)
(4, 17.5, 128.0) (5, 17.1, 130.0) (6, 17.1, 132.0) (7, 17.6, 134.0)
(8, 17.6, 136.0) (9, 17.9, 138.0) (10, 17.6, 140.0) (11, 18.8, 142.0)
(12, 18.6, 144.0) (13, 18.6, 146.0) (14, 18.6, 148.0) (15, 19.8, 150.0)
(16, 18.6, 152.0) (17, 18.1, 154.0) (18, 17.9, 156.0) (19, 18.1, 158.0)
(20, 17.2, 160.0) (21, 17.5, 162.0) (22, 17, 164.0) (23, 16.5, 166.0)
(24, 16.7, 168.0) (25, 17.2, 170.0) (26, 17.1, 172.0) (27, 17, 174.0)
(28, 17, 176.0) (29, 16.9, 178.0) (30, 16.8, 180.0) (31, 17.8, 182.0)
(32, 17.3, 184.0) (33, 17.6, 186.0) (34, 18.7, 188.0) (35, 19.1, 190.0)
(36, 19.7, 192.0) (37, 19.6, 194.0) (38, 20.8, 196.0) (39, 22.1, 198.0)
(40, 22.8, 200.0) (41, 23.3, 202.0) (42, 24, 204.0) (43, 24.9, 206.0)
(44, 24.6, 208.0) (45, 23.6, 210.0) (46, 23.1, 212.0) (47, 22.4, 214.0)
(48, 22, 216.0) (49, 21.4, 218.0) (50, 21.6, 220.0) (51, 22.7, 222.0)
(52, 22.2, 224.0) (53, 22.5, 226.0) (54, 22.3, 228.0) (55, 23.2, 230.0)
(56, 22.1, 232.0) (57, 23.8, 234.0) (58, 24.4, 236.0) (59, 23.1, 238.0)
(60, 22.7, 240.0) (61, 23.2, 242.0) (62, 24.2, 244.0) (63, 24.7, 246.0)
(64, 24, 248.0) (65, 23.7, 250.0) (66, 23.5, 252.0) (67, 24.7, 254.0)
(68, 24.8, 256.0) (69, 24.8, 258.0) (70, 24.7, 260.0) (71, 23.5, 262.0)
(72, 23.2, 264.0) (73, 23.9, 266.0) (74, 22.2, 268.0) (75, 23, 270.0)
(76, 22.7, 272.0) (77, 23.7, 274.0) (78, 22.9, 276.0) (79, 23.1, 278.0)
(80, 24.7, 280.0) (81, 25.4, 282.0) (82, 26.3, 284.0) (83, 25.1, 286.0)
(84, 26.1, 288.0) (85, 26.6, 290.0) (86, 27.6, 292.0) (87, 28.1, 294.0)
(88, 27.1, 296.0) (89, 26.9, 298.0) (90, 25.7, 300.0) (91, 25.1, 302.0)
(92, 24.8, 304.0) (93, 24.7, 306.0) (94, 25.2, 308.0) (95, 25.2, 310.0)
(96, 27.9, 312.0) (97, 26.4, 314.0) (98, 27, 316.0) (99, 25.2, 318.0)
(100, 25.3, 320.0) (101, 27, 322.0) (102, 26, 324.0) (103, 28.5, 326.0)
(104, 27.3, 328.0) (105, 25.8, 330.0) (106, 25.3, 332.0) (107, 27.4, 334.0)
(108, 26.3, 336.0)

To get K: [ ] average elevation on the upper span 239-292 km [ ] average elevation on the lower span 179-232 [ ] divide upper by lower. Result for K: 1.13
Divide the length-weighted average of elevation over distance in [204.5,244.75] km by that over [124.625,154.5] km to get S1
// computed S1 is 1.28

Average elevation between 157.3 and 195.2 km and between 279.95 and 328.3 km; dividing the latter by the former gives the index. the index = 1.49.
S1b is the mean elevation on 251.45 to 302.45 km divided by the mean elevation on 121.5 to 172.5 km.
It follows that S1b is 1.4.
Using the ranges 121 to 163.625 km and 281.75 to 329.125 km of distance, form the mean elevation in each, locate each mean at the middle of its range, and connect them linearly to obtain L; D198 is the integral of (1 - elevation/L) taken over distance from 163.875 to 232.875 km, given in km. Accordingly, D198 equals 1.4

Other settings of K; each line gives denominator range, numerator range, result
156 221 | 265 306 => 1.27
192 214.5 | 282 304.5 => 1.16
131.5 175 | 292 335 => 1.48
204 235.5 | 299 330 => 1.14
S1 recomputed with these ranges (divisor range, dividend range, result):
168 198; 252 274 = 1.31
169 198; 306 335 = 1.45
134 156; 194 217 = 1.25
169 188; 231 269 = 1.38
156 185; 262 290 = 1.40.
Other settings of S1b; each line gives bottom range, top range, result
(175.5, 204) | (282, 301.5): 1.36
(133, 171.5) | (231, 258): 1.33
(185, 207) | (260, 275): 1.10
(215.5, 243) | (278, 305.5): 1.15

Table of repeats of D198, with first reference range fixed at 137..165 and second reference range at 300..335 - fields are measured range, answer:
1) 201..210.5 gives -1.52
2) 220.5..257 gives -1.72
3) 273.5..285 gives -0.04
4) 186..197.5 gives 0.34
